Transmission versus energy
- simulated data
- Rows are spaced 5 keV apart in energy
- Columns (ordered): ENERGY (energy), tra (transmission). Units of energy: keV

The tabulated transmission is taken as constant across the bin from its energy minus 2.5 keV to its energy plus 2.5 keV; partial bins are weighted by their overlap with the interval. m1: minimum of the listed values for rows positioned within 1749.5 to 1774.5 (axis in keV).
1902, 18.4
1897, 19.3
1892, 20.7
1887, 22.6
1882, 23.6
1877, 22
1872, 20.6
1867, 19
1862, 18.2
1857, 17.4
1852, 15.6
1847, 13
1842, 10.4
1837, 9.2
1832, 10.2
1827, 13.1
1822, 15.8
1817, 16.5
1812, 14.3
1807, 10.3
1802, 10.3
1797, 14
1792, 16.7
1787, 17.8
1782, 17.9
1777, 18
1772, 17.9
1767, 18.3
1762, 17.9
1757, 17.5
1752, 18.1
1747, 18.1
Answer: 17.5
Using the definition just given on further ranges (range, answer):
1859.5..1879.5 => 18.2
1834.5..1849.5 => 9.2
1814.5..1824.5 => 15.8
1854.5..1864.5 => 17.4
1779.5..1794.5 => 16.7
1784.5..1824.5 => 10.3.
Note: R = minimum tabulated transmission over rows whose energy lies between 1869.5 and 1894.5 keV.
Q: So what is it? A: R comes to 20.6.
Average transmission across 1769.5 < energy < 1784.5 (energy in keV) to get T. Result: 17.9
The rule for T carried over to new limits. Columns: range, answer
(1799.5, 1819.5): 12.8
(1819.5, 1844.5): 11.7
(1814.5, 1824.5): 16.1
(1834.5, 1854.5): 12.1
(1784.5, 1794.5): 17.2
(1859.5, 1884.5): 20.7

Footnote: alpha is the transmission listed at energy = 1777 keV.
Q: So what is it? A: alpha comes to 18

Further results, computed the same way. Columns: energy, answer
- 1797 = 14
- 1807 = 10.3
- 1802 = 10.3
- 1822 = 15.8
